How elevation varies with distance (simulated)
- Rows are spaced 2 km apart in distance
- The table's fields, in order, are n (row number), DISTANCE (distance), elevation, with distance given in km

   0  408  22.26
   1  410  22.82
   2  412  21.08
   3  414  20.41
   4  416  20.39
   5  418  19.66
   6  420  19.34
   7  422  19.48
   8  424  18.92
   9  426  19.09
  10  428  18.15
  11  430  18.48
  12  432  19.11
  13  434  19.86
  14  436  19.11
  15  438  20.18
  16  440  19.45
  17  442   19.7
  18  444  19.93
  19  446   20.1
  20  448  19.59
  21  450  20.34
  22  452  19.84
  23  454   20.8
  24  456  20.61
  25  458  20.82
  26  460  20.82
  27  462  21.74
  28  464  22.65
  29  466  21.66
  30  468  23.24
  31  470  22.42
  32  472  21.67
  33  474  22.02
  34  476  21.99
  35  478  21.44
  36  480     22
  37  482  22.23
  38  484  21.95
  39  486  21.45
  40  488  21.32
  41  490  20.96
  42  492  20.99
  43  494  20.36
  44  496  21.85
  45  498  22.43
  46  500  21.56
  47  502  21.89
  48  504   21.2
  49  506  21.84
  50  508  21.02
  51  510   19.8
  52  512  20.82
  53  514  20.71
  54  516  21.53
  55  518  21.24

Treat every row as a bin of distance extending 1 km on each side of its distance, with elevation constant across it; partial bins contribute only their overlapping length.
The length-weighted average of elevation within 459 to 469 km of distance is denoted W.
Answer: 22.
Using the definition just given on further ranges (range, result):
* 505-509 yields 21.4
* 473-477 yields 22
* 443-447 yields 20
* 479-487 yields 21.9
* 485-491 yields 21.2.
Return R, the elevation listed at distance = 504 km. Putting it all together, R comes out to 21.2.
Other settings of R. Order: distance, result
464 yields 22.65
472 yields 21.67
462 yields 21.74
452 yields 19.84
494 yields 20.36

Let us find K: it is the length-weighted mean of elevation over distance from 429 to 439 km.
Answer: 19.3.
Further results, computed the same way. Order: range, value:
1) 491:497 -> 21.1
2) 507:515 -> 20.6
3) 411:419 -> 20.4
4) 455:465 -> 21.3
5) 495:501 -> 21.9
